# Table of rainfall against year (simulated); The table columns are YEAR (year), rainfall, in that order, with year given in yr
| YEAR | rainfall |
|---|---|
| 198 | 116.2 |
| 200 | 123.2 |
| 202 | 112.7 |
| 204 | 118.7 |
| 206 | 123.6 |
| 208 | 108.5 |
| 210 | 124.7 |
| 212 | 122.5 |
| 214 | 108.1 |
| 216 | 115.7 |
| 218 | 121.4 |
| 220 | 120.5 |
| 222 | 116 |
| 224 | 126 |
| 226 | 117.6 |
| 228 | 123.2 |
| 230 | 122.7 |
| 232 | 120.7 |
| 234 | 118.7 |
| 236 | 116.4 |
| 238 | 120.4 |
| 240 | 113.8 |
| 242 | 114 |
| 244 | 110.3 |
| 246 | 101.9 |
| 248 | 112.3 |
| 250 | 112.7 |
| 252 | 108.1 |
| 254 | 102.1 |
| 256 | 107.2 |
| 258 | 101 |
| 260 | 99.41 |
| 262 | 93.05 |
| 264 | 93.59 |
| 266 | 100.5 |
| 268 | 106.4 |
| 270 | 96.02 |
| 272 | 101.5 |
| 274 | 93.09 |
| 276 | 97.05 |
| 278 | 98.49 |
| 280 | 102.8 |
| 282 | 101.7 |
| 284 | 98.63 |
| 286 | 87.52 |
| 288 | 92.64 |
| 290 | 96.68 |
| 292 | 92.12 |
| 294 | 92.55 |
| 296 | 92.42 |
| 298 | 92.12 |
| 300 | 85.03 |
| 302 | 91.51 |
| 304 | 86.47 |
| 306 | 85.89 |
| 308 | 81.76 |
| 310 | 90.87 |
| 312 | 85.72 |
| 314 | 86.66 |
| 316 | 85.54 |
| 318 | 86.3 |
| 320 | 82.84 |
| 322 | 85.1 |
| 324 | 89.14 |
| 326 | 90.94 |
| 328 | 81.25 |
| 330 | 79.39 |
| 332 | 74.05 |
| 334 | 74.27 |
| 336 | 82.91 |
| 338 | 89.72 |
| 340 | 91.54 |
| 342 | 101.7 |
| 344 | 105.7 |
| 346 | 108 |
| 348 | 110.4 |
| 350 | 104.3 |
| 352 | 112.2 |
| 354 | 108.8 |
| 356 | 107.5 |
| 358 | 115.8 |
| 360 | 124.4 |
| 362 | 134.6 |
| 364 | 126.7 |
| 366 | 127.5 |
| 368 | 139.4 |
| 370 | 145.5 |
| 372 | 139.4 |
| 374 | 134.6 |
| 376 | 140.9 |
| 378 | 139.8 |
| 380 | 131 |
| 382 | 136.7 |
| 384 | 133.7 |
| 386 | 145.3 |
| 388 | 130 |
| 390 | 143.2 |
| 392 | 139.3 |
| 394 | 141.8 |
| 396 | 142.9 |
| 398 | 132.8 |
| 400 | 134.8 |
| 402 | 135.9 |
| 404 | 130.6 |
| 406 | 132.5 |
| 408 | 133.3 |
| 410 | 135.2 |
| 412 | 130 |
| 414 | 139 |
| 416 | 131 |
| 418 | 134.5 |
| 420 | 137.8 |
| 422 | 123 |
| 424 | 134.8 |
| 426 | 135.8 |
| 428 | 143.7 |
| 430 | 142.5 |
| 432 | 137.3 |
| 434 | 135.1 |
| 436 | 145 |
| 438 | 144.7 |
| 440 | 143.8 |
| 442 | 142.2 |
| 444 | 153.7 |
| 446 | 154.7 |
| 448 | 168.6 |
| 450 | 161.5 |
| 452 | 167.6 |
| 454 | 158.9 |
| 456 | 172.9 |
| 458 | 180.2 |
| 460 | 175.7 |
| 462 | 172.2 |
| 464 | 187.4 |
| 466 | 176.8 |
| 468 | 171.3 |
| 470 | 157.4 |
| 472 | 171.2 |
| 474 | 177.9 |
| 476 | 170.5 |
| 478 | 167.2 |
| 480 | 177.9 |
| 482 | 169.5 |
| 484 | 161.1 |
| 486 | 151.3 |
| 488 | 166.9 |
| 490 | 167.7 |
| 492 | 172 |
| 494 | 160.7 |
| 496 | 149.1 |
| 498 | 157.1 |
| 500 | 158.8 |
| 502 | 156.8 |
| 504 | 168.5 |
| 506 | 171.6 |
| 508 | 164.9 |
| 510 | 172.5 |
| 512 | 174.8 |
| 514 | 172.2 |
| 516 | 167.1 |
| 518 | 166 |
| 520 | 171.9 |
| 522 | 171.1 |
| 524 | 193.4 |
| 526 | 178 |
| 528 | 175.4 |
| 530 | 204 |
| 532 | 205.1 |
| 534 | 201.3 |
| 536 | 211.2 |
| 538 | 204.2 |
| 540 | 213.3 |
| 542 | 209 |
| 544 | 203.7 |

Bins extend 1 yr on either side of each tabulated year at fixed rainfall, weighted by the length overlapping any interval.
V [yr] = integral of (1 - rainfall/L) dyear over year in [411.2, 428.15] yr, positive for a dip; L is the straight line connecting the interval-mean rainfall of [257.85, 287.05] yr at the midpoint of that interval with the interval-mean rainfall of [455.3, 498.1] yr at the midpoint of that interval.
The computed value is 1.7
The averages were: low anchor 98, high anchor 169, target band 134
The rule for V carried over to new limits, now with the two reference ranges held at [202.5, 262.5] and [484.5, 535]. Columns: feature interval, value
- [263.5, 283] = 3.7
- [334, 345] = 3.5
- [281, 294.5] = 3.3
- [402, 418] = 1.9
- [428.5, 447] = 1.5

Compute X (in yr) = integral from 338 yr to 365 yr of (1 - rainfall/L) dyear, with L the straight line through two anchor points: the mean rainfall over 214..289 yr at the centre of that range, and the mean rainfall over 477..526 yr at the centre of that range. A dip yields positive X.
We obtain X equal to 4.27 yr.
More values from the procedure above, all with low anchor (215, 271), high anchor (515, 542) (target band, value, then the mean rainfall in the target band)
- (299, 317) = 5.9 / 86.6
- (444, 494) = 1.4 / 169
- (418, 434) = 2.5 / 136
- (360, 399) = 3.2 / 137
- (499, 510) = 1.1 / 165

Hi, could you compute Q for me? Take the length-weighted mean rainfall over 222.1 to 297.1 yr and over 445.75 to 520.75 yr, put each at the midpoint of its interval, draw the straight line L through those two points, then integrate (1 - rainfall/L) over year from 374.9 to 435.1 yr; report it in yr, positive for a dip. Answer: 3.93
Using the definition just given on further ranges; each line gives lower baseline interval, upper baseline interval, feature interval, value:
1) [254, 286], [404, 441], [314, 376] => 6.91 yr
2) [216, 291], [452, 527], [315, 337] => 7.55 yr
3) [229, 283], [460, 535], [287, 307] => 4.52 yr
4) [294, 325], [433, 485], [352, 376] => -2.51 yr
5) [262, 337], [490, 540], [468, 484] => -0.86 yr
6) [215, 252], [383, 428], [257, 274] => 3.05 yr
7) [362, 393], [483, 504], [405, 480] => -1.25 yr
